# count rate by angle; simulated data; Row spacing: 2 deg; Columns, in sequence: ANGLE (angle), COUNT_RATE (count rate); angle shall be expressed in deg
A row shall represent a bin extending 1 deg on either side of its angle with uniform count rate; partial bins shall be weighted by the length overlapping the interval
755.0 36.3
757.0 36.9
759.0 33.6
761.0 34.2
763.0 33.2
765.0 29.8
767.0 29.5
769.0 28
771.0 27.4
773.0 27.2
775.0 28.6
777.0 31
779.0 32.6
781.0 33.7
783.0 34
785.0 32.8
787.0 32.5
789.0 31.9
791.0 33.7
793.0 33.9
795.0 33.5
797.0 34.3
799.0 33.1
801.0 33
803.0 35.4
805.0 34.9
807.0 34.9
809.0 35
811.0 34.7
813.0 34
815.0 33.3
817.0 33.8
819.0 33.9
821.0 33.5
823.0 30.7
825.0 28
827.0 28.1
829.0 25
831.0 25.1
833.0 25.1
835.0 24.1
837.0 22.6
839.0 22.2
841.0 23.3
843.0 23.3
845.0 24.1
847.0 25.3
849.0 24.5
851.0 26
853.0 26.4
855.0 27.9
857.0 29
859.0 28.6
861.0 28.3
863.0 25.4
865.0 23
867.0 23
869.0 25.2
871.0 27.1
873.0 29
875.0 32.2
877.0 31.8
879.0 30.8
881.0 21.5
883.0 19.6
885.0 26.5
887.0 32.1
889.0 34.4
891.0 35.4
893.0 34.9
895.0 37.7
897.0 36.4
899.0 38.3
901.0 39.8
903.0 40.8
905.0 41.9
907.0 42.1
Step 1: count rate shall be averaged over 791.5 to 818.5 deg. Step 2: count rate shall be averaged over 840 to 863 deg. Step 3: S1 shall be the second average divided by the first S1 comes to 0.8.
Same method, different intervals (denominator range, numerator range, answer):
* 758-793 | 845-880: 0.86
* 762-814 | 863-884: 0.81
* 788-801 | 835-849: 0.71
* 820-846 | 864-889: 1.05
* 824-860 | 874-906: 1.31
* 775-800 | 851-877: 0.83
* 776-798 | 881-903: 1.01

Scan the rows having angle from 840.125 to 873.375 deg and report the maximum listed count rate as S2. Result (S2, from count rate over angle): 29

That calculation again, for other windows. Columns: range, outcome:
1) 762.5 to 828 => 35.4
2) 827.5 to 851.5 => 26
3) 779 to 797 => 34.3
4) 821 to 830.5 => 33.5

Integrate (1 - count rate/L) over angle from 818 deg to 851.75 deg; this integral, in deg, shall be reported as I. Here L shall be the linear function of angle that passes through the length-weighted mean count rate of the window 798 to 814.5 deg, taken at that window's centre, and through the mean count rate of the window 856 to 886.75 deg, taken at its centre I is 5.4 deg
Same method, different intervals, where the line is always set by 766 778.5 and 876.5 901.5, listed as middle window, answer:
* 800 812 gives -2.0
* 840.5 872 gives 5.5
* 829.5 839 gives 2.0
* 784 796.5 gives -1.6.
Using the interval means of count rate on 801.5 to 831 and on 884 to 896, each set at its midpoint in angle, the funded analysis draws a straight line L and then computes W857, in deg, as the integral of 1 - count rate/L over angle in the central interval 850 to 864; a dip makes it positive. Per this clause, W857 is 2.4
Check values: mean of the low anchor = 32.3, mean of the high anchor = 33.5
